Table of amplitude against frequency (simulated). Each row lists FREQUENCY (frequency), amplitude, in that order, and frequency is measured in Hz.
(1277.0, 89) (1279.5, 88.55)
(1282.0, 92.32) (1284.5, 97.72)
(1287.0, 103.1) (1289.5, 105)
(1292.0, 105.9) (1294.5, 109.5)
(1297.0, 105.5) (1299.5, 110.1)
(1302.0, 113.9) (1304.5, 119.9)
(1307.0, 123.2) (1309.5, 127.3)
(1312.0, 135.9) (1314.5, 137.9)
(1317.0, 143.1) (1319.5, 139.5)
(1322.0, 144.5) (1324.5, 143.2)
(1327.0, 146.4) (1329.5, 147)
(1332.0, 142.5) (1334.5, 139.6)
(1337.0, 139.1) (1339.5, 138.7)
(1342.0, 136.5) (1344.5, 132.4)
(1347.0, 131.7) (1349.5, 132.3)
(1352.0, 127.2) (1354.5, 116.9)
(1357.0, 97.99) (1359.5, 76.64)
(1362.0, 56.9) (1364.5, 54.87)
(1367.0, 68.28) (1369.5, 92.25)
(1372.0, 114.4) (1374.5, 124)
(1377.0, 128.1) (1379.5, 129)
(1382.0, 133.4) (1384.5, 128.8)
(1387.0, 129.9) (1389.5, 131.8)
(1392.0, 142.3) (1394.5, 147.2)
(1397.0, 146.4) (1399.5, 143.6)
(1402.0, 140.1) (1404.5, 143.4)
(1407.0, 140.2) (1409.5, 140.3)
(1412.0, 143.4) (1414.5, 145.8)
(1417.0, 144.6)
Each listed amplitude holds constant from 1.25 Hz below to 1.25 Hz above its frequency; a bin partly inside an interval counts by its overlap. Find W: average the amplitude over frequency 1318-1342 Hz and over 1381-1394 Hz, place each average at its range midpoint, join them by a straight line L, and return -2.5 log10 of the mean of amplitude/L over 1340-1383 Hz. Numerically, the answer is 0.250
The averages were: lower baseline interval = 142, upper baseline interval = 134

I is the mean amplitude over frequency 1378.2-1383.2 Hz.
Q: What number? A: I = 131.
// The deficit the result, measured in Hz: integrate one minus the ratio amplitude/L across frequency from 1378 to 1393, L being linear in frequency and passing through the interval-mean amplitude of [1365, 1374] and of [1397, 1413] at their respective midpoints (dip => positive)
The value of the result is -2.4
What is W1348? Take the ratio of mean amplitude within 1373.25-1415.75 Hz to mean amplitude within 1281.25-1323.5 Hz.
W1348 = 1.16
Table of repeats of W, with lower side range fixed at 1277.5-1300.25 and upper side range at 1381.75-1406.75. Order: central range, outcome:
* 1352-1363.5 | 0.35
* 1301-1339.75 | -0.21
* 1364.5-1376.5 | 0.33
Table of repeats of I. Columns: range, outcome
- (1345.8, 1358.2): 121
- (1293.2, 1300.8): 108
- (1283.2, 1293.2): 103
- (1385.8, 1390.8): 131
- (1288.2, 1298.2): 106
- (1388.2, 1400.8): 142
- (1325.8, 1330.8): 147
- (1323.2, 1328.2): 145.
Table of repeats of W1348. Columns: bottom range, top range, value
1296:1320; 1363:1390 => 0.89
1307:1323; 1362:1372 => 0.55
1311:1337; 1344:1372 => 0.70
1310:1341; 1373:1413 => 0.97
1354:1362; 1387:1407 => 1.59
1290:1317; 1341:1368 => 0.86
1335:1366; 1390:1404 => 1.28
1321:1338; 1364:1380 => 0.72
